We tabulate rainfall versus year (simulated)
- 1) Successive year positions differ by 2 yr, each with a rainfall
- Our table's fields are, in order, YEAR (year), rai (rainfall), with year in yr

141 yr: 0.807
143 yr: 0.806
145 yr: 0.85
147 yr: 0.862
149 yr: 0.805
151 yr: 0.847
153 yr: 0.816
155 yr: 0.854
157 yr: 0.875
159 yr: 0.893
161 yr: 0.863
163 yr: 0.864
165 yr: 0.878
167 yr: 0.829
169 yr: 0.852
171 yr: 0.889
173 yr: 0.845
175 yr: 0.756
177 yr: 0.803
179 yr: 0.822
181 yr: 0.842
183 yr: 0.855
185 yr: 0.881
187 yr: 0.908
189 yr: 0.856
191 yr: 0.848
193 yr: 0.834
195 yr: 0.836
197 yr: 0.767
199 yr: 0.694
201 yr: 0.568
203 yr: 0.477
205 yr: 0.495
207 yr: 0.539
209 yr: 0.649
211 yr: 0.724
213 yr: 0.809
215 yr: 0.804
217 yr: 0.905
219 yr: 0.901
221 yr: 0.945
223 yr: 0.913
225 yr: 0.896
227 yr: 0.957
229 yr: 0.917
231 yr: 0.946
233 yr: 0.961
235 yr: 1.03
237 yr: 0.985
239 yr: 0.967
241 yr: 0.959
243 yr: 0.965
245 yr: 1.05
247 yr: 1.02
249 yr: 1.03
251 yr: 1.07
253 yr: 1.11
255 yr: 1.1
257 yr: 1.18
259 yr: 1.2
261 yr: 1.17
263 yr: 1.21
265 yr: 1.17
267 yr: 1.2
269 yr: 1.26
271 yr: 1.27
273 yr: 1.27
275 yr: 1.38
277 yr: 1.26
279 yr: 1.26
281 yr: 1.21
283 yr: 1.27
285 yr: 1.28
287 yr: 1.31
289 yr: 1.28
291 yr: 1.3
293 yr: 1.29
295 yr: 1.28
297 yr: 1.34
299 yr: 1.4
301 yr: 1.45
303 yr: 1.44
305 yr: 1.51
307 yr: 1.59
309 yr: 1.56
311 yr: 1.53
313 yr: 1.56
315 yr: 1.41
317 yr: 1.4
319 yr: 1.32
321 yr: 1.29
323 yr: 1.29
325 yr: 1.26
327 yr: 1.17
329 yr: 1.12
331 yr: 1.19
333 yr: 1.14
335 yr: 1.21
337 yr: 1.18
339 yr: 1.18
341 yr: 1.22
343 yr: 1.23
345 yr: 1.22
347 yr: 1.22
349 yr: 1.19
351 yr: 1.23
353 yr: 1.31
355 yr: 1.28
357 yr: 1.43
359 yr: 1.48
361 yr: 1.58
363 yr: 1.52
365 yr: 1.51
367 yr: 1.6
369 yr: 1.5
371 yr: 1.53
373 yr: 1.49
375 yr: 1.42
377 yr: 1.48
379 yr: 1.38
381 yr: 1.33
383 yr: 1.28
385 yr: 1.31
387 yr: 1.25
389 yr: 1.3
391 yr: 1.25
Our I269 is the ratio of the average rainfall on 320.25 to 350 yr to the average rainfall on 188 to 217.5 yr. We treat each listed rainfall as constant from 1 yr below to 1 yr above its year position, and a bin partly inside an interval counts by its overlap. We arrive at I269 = 1.7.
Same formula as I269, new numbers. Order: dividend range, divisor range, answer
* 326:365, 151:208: 1.60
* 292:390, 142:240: 1.63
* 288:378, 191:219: 1.91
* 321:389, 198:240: 1.63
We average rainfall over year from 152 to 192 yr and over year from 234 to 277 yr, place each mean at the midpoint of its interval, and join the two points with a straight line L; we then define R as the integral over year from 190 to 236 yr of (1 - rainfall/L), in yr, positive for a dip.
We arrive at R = 8.8 yr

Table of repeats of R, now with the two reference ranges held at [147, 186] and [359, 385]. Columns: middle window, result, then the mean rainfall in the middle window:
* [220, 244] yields 2.1 yr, 0.953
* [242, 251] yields 0.5 yr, 1.02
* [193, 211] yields 5.8 yr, 0.645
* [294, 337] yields -2.1 yr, 1.35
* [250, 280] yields -1.7 yr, 1.21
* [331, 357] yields 2.9 yr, 1.22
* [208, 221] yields 2.4 yr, 0.81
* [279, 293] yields -0.8 yr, 1.28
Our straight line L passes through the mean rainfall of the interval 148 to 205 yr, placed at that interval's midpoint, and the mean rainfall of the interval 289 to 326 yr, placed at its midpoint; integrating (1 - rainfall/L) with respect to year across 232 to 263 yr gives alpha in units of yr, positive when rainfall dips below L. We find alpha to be 2.0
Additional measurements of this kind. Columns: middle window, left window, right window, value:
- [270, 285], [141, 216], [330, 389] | -2.5 yr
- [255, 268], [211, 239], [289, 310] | -0.3 yr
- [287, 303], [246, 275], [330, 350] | -2.1 yr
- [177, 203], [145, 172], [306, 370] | 3.9 yr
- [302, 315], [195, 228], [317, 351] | -4.6 yr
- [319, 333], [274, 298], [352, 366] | 1.5 yr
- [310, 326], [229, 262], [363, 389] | -1.7 yr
